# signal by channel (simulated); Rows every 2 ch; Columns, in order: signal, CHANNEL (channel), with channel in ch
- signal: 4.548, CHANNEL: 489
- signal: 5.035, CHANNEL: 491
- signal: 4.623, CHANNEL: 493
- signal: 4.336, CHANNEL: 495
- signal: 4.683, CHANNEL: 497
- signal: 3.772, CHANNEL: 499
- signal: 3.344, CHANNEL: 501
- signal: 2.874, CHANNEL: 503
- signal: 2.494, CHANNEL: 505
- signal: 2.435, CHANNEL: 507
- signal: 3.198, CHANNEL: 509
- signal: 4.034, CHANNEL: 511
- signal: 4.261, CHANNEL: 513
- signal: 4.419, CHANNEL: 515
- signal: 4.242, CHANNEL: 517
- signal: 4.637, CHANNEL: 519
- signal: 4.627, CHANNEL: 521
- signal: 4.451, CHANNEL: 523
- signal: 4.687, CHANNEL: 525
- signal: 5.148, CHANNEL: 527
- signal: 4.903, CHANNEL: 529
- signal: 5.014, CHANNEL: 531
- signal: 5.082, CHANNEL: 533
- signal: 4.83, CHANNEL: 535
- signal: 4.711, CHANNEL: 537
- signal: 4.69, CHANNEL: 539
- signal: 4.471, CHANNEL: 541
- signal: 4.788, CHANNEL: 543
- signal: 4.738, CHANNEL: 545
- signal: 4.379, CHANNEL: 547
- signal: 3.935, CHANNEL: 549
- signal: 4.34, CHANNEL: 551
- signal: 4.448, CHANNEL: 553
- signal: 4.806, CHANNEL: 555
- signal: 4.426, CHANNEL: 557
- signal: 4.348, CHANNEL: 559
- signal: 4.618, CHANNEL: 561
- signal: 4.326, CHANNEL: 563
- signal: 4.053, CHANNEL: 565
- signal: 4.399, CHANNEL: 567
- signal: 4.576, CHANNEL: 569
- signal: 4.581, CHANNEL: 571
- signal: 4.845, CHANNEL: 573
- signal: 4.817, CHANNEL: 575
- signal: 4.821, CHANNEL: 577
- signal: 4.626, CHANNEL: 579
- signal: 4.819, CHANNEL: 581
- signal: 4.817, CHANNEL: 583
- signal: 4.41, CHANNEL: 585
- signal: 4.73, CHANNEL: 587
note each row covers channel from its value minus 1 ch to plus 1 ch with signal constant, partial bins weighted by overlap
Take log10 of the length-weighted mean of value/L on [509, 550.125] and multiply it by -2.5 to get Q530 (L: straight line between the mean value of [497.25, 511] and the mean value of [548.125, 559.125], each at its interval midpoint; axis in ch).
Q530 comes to -0.20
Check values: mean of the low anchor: 3.18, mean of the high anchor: 4.39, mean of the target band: 4.57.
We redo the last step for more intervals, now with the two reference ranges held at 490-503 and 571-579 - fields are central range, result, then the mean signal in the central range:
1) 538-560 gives 0.02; 4.49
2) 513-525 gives -0.03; 4.48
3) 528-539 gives -0.10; 4.89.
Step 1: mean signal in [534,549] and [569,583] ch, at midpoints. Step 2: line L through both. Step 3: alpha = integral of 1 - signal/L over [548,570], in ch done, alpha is 1.36 ch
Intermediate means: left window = 4.61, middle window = 4.39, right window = 4.74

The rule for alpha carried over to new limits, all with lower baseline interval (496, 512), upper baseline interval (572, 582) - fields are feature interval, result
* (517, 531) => -3.65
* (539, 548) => -1.04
